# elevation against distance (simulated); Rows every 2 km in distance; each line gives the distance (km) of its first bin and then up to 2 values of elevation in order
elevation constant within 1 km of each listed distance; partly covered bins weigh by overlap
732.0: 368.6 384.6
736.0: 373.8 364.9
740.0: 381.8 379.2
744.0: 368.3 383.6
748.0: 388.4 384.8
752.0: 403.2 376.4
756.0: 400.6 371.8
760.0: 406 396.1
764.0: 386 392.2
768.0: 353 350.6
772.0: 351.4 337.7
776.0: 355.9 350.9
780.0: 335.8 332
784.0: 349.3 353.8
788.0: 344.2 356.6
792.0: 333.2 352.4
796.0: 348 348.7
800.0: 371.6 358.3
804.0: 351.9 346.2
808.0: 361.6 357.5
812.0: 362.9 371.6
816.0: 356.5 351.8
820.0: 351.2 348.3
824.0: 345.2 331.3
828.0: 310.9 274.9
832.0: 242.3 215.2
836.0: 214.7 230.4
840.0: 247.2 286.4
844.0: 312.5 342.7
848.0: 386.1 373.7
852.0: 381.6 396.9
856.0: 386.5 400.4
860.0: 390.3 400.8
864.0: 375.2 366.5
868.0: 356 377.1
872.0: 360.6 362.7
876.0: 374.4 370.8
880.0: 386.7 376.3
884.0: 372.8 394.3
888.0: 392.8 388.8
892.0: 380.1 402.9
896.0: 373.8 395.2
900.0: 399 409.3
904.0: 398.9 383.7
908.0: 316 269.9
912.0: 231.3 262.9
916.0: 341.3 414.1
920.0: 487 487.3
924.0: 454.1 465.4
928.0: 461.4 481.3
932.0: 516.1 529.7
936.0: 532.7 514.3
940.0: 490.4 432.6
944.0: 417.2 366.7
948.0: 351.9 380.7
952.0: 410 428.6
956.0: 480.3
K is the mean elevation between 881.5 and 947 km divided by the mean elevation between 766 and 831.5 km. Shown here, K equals 1.18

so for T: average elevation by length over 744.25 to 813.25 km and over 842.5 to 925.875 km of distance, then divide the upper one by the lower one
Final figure 1.04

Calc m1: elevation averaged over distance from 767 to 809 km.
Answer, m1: 350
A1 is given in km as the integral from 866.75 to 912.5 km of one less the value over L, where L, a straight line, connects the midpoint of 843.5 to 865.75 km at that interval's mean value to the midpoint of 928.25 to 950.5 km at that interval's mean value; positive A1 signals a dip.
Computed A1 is 4.5 km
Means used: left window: 378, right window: 458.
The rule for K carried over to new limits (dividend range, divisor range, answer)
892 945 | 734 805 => 1.14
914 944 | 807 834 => 1.40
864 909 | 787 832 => 1.10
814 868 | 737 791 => 0.90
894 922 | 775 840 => 1.11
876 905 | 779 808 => 1.11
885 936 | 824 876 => 1.21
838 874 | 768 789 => 1.03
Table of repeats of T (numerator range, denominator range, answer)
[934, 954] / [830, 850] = 1.56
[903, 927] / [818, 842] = 1.32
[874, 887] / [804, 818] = 1.05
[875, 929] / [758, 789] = 1.07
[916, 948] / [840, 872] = 1.27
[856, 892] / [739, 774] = 1.00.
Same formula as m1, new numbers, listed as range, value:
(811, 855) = 320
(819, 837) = 293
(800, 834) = 336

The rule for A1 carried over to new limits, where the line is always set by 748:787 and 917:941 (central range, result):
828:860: 8.29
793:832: 5.44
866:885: 3.25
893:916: 5.83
